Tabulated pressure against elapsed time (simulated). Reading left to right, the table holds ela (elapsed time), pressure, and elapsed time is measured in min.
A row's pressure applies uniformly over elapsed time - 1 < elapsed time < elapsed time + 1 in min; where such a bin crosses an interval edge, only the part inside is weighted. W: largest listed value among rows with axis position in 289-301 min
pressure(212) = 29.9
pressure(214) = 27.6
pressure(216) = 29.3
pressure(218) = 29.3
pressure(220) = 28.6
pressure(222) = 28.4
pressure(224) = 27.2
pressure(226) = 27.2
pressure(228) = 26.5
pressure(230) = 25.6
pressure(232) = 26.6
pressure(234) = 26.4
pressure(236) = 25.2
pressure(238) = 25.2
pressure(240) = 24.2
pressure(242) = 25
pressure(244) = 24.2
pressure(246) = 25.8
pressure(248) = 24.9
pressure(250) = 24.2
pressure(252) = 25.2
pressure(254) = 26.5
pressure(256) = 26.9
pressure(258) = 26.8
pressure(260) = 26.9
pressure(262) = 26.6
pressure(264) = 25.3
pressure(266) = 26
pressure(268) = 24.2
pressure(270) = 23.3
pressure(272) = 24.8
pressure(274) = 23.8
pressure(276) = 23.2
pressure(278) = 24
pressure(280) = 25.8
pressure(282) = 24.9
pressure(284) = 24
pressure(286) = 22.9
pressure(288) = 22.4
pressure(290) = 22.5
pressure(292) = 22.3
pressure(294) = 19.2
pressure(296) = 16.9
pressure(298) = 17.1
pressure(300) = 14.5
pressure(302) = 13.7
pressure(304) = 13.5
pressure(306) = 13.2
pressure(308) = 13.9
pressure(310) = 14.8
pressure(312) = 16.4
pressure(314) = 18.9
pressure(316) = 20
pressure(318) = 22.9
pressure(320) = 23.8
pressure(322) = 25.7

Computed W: 22.5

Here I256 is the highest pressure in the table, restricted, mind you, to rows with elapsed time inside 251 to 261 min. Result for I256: 26.9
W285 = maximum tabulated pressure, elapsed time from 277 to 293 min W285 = 25.8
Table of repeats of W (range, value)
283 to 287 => 24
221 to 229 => 28.4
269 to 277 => 24.8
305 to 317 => 20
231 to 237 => 26.6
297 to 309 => 17.1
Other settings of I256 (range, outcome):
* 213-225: 29.3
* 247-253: 25.2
